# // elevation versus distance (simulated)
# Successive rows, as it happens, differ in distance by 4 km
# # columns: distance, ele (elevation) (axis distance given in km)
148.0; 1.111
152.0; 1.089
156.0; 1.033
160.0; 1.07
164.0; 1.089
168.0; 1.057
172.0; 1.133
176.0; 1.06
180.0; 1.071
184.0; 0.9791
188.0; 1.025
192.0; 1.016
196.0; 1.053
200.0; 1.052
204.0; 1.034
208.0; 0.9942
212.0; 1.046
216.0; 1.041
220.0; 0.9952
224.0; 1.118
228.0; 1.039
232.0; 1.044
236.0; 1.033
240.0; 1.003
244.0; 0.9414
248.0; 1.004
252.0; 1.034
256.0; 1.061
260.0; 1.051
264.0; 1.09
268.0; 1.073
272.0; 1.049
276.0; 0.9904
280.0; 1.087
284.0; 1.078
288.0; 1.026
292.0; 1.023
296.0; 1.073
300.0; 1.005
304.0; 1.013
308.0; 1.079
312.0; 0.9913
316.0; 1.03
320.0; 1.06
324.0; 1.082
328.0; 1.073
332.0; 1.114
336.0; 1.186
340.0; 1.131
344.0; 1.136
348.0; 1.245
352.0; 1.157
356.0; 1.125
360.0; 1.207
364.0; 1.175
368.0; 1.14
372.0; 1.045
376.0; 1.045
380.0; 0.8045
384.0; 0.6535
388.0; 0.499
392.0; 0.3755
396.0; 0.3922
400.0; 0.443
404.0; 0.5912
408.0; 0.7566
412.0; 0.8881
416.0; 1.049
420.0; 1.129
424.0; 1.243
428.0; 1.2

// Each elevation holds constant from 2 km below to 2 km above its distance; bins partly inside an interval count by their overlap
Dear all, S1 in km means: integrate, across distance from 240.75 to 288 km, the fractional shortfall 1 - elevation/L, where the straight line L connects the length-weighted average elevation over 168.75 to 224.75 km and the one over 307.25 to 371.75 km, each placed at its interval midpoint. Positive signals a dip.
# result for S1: 1.7 km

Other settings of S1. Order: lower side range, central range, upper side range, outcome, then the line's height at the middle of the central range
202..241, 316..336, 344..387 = -0.79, 1.05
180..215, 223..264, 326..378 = 1.04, 1.06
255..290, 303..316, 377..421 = -1.11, 0.948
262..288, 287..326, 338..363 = 2.30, 1.1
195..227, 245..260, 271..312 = 0.16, 1.04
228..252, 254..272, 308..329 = -0.79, 1.02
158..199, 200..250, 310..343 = 1.83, 1.06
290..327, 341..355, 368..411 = -4.90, 0.869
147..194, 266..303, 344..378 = 2.17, 1.11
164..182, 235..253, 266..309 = 1.00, 1.06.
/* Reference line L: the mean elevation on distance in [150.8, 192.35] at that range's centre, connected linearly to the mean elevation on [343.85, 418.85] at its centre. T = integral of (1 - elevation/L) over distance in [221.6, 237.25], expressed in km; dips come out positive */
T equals -0.8 km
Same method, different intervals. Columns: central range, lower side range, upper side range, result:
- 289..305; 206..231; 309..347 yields 0.7 km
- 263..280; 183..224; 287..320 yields -0.4 km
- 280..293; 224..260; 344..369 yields 0.4 km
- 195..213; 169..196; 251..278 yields 0.2 km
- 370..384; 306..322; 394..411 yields -4.3 km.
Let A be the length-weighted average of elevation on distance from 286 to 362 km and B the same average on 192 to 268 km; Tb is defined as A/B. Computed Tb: 1.05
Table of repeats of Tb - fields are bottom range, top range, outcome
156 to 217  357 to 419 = 0.78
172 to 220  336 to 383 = 1.06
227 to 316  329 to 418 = 0.89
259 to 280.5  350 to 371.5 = 1.09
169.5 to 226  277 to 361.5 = 1.04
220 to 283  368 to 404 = 0.65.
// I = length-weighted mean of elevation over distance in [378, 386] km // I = 0.729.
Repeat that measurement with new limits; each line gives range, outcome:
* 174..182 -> 1.07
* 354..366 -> 1.17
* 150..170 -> 1.07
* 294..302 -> 1.04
